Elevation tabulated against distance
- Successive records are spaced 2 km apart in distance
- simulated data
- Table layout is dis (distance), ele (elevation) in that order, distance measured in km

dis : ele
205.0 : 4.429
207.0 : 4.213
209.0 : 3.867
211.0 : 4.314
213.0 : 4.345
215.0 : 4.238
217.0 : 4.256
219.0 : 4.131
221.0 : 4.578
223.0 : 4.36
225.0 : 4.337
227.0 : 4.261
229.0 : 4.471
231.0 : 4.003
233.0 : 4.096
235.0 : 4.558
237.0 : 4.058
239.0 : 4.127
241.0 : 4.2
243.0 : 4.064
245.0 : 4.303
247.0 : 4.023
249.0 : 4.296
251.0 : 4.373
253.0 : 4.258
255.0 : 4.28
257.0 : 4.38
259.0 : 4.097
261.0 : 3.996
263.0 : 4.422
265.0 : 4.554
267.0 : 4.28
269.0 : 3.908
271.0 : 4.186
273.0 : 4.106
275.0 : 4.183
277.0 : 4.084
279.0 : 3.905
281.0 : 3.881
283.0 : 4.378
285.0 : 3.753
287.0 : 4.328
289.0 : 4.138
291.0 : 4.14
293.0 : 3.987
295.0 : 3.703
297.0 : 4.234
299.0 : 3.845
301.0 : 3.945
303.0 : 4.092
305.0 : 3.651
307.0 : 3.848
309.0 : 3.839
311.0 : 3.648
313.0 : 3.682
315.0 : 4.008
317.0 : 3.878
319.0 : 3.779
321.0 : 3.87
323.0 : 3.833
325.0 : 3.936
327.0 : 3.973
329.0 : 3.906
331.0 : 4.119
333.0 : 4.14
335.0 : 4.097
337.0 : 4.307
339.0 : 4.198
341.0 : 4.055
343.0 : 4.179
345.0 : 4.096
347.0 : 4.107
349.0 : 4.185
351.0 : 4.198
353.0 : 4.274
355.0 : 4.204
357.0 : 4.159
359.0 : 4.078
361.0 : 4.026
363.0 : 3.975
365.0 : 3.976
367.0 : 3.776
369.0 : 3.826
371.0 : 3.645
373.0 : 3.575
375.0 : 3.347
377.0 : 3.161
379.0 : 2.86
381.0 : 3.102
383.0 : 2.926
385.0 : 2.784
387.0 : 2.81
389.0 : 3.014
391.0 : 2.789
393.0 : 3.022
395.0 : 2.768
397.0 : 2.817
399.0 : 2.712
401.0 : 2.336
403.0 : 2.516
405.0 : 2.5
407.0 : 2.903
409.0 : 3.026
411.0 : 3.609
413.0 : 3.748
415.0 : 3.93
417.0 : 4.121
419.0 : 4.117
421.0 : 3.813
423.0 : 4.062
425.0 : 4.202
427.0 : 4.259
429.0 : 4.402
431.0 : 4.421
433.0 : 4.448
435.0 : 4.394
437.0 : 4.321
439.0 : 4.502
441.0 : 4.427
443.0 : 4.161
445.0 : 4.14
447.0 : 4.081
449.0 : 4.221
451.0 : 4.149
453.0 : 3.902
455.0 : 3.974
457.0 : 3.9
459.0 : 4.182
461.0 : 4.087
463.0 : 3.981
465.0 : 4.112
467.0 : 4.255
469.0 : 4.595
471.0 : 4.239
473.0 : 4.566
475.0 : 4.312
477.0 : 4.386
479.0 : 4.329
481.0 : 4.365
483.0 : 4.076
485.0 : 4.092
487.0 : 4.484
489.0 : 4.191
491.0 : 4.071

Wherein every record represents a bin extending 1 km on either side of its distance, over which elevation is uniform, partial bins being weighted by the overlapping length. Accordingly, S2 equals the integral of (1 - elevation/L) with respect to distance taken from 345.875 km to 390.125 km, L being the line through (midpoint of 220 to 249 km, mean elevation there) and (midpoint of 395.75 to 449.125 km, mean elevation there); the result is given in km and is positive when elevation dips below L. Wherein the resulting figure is 3.2 km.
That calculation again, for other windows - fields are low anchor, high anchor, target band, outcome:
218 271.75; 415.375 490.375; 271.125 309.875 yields 2.1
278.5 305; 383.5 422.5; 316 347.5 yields -2.9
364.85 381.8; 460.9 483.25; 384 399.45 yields 3.3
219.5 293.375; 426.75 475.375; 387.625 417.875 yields 8.5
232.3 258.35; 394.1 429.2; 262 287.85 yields -0.4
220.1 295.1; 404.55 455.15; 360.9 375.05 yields 1.0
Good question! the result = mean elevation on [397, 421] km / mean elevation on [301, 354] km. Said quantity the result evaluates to 0.81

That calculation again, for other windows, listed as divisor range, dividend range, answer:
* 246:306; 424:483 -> 1.03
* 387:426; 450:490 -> 1.29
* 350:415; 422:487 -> 1.27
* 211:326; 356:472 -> 0.90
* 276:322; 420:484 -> 1.07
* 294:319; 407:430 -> 1.01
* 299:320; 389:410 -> 0.72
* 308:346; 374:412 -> 0.73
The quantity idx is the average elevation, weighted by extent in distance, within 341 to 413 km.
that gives 3.42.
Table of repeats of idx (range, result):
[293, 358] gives 4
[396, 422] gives 3.24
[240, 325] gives 4.05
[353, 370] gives 4.02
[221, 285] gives 4.21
